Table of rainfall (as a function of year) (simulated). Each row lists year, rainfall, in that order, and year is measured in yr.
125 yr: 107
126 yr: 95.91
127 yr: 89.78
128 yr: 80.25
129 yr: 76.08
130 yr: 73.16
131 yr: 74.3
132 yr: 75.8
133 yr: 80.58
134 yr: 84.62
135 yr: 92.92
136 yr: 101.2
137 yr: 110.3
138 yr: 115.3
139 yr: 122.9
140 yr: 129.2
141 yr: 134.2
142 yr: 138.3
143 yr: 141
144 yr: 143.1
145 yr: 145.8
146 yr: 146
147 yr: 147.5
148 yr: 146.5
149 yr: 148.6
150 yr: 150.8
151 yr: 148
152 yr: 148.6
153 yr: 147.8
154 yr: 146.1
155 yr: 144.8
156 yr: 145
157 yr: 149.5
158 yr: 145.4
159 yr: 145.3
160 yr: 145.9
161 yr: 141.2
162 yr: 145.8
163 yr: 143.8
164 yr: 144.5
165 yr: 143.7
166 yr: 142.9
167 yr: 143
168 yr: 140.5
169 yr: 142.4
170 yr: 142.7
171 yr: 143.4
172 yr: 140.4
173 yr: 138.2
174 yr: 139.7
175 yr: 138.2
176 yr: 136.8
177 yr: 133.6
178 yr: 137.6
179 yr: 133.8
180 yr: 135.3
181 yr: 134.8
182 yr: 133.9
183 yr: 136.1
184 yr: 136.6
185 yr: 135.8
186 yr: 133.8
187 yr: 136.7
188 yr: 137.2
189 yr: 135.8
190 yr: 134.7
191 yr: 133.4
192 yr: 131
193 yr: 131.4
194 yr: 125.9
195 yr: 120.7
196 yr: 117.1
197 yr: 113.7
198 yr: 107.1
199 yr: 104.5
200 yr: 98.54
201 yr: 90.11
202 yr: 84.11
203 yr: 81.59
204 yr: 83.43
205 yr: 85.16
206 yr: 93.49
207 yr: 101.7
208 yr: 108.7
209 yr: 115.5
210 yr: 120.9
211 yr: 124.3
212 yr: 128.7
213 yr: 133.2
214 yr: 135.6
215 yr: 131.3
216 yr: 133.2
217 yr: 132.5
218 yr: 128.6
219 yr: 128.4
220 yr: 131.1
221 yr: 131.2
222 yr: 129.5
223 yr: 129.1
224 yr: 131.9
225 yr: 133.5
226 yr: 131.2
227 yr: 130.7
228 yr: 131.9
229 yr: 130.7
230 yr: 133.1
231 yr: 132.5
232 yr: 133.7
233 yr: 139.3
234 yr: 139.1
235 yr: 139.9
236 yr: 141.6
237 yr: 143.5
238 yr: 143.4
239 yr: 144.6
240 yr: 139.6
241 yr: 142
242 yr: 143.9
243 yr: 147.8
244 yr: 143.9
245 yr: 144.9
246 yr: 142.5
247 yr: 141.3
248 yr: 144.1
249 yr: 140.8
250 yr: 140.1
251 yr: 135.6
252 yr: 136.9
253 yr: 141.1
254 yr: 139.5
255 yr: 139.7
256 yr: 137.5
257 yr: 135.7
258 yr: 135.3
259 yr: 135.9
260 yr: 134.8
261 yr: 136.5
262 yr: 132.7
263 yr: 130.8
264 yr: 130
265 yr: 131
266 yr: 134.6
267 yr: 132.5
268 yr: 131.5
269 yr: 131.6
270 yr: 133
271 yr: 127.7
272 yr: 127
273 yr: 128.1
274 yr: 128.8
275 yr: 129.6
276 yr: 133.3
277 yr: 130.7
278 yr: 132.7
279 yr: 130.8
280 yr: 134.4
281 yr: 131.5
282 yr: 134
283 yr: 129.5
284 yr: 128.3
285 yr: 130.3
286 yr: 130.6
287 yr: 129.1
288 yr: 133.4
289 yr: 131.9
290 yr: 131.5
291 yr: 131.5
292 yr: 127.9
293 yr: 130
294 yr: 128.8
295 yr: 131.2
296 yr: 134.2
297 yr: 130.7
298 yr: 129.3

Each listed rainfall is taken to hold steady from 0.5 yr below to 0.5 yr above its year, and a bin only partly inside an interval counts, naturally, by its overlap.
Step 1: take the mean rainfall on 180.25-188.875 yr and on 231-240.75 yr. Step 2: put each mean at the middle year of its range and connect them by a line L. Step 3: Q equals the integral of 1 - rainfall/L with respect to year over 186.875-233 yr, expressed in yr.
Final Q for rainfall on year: 5.5 yr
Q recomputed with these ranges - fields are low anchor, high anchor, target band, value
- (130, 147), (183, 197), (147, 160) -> -3.0 yr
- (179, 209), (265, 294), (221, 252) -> -3.5 yr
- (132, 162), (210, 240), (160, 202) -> 0.4 yr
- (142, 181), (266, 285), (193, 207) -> 3.8 yr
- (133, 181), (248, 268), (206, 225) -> 1.5 yr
